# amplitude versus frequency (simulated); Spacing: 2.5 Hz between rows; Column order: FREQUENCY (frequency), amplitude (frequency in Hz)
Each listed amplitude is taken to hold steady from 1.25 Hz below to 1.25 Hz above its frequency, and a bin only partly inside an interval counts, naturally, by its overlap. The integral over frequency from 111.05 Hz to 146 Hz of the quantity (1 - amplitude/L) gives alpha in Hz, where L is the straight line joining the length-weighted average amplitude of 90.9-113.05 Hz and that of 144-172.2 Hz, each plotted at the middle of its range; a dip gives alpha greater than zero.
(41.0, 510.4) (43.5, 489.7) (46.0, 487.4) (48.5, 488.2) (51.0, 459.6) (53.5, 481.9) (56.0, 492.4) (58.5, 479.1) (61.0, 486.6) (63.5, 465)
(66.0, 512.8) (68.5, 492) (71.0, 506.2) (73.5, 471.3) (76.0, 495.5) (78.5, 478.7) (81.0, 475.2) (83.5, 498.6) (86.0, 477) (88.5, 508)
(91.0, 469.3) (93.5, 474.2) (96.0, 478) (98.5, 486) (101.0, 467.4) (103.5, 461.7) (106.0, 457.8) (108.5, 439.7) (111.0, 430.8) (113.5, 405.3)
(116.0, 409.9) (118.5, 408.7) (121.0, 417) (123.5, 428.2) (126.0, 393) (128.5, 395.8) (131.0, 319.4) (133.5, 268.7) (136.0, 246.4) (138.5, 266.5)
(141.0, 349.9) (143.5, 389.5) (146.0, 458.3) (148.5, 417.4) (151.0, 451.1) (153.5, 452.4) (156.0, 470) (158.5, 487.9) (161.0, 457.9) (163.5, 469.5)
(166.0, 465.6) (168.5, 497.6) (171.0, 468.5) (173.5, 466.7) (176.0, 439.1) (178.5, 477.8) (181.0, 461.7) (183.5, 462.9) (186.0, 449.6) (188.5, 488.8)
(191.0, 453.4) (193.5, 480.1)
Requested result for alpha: 7.1 Hz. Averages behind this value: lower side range 460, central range 367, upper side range 461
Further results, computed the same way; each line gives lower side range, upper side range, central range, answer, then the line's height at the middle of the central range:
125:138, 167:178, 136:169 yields -2.2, 396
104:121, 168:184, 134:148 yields 3.2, 444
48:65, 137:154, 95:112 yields -1.0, 434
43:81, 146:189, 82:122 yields 1.8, 477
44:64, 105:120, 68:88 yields -1.3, 458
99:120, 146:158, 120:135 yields 2.5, 443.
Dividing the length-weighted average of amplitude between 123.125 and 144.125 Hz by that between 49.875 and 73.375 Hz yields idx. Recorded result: 0.7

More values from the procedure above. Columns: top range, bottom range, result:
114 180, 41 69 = 0.85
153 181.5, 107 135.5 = 1.20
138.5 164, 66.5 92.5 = 0.88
